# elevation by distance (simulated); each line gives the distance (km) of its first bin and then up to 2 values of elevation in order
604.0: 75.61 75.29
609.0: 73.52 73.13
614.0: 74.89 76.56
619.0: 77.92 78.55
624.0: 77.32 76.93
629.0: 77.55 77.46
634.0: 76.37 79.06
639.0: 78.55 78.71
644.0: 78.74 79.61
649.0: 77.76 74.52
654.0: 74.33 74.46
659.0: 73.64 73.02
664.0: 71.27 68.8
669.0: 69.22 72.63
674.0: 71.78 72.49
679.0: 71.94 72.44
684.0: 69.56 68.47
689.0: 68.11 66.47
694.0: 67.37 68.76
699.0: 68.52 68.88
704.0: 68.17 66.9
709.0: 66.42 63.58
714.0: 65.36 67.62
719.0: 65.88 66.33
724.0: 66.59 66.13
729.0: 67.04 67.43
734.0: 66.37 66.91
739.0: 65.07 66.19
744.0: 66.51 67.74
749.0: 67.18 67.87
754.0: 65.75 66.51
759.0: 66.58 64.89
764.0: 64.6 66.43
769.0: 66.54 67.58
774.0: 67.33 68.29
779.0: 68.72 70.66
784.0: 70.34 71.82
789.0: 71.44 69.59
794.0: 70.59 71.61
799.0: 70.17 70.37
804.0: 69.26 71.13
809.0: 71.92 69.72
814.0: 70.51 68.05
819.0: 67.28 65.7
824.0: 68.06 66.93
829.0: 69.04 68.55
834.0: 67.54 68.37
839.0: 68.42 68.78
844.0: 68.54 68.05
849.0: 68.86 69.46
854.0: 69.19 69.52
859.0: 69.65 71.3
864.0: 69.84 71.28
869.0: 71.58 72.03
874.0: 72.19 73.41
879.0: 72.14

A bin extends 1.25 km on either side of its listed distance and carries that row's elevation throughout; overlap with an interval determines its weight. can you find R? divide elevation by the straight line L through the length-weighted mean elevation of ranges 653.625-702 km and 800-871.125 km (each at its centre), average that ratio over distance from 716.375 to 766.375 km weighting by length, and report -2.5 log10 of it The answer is 0.057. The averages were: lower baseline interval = 70.6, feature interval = 66.4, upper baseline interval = 69.2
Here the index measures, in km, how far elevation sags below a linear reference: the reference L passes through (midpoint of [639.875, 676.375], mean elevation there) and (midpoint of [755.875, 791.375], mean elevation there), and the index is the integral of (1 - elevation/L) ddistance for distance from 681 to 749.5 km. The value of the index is 3.8 km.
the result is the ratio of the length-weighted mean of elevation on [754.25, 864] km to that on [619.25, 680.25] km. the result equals 0.9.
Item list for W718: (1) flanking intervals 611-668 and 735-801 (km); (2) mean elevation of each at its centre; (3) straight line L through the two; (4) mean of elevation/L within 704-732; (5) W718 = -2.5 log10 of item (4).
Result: 0.075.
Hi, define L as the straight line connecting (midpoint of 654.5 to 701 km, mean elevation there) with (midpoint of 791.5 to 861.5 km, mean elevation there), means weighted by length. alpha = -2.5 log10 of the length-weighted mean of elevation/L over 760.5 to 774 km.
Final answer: 0.06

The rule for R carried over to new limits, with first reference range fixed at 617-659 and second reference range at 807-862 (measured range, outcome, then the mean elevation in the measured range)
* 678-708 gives 0.09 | 68.8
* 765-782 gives 0.06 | 67.8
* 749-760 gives 0.09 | 66.7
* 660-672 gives 0.08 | 70.9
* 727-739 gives 0.10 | 66.7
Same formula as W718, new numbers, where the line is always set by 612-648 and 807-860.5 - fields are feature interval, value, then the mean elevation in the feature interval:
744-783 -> 0.07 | 67.1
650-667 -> 0.05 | 73.1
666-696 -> 0.08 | 69.9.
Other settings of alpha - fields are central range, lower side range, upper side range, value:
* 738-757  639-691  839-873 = 0.08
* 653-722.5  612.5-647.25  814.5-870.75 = 0.09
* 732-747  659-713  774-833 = 0.05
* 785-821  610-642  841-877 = 0.03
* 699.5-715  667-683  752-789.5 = 0.06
